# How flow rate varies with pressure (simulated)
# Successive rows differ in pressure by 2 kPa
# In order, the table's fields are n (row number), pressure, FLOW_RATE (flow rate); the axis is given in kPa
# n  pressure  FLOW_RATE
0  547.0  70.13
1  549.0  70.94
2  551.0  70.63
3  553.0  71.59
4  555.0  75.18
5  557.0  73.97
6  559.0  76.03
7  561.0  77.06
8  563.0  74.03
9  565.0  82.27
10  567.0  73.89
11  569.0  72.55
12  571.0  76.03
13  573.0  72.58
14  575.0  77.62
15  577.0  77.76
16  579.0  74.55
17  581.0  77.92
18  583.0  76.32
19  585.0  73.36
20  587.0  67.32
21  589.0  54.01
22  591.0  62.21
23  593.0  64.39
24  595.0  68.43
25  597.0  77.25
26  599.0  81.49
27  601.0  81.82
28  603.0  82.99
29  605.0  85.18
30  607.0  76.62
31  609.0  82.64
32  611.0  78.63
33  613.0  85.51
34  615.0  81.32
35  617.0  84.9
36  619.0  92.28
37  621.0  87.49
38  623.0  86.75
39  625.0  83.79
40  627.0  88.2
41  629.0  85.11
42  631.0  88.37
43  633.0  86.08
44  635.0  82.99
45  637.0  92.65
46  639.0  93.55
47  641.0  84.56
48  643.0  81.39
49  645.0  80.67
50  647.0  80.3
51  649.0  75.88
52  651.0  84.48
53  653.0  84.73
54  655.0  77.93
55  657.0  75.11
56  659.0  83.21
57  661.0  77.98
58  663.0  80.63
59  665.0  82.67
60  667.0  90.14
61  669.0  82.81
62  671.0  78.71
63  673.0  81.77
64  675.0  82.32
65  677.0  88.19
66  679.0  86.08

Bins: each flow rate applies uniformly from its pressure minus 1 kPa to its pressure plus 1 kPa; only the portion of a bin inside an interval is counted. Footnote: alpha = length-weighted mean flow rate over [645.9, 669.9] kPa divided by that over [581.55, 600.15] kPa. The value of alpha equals 1.2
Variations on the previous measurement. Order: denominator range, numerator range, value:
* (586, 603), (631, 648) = 1.21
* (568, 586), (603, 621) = 1.11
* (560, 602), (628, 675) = 1.13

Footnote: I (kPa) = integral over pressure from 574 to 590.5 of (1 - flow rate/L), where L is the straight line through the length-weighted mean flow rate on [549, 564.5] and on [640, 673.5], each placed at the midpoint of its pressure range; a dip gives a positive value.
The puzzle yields 0.8 kPa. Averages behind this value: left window 74.1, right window 81.3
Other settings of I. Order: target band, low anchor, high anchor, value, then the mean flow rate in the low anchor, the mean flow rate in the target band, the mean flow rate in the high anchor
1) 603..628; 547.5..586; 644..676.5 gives -2.0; 74.9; 84.4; 81.3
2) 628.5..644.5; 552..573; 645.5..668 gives -1.4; 75.1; 86.7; 81.2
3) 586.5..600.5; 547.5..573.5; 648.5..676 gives 1.5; 74.3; 68.4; 81.4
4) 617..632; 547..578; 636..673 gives -1.4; 74.7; 87.3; 82.6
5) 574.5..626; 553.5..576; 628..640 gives 2.7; 75.5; 77.8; 88.1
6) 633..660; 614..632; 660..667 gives 0.3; 86.5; 83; 81.8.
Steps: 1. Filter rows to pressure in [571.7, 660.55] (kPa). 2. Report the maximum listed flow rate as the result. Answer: 93.55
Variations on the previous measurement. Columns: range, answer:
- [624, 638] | 92.65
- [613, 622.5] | 92.28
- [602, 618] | 85.51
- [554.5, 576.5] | 82.27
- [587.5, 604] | 82.99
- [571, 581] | 77.92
